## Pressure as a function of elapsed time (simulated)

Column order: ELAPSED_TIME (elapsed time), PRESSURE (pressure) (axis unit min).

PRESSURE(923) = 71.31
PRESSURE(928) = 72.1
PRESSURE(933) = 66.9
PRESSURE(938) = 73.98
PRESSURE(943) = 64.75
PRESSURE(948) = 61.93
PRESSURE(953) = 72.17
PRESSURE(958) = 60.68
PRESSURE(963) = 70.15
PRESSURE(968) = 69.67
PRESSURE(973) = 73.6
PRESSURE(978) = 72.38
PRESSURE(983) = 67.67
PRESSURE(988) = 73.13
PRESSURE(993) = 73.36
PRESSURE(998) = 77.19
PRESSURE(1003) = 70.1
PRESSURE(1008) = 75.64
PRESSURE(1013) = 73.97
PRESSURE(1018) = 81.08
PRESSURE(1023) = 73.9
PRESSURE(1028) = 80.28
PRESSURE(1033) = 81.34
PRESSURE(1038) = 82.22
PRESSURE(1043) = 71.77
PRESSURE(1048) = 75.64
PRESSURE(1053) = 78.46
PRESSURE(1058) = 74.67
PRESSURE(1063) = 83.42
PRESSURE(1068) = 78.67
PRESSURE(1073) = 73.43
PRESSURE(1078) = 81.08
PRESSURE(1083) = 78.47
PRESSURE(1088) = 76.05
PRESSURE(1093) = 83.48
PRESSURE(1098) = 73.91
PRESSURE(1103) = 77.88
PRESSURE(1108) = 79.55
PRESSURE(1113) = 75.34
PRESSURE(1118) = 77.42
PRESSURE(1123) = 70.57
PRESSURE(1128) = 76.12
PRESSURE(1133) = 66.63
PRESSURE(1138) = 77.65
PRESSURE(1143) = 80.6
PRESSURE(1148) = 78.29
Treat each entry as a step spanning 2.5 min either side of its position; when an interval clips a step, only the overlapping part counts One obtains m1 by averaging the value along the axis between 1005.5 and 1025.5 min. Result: 76.1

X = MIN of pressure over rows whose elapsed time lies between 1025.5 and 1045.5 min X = 71.77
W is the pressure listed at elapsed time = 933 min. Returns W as 66.9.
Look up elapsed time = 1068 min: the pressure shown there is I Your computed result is 78.67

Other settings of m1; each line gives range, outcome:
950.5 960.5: 66.4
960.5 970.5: 69.9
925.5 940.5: 71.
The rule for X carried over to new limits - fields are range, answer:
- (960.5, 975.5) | 69.67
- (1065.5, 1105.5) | 73.43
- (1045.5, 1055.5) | 75.64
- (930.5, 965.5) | 60.68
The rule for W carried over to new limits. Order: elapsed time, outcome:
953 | 72.17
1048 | 75.64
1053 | 78.46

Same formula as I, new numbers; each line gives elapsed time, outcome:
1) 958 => 60.68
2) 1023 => 73.9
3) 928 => 72.1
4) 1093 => 83.48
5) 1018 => 81.08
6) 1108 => 79.55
